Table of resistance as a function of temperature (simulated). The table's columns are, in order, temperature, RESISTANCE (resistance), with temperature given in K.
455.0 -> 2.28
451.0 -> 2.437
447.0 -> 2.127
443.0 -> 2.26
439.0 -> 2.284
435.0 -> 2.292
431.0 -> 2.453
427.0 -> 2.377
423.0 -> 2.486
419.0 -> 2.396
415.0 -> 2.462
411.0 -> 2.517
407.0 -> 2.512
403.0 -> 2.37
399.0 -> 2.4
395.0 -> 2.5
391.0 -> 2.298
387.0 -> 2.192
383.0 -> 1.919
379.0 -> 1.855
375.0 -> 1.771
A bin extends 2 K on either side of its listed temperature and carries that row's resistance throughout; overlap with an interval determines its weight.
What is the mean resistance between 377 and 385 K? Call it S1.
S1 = 1.89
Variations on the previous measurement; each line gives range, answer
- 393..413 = 2.46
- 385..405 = 2.35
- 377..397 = 2.15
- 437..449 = 2.22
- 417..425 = 2.44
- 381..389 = 2.06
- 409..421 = 2.46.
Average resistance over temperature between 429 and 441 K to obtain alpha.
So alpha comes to 2.34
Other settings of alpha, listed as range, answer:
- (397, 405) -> 2.38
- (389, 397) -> 2.4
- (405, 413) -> 2.51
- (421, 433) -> 2.44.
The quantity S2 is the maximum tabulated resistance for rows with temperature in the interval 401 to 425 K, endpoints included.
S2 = 2.517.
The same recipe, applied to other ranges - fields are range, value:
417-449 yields 2.486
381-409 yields 2.512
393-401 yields 2.5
